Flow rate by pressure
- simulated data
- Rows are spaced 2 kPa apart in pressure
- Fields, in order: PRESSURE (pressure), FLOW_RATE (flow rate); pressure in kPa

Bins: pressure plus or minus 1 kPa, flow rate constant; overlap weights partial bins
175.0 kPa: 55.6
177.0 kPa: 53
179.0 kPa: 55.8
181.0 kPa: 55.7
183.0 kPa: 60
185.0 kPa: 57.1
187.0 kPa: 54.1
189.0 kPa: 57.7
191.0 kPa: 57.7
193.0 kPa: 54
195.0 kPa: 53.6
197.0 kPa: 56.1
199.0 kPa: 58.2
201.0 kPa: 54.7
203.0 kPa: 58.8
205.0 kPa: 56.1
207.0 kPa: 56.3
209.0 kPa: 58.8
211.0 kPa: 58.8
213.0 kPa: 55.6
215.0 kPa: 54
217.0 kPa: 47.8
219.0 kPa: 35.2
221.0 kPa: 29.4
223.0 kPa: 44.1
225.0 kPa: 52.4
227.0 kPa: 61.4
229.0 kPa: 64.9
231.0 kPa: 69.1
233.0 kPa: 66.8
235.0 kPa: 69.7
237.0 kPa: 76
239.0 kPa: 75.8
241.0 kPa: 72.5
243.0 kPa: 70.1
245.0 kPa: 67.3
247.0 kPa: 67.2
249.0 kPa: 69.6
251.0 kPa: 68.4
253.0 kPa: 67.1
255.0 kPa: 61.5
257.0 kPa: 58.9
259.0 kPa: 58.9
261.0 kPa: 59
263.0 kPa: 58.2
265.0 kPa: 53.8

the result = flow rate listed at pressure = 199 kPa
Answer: 58.2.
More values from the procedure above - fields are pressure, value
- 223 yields 44.1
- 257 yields 58.9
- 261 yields 59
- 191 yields 57.7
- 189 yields 57.7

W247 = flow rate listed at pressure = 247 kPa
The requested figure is 67.2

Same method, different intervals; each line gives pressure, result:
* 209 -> 58.8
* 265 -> 53.8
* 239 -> 75.8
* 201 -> 54.7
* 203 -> 58.8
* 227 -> 61.4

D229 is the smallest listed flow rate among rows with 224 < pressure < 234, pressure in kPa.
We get 52.4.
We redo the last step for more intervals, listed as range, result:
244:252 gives 67.2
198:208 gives 54.7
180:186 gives 55.7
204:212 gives 56.1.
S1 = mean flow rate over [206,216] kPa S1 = 56.7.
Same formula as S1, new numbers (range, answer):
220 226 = 42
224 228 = 56.9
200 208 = 56.5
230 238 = 70.4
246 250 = 68.4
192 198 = 54.6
